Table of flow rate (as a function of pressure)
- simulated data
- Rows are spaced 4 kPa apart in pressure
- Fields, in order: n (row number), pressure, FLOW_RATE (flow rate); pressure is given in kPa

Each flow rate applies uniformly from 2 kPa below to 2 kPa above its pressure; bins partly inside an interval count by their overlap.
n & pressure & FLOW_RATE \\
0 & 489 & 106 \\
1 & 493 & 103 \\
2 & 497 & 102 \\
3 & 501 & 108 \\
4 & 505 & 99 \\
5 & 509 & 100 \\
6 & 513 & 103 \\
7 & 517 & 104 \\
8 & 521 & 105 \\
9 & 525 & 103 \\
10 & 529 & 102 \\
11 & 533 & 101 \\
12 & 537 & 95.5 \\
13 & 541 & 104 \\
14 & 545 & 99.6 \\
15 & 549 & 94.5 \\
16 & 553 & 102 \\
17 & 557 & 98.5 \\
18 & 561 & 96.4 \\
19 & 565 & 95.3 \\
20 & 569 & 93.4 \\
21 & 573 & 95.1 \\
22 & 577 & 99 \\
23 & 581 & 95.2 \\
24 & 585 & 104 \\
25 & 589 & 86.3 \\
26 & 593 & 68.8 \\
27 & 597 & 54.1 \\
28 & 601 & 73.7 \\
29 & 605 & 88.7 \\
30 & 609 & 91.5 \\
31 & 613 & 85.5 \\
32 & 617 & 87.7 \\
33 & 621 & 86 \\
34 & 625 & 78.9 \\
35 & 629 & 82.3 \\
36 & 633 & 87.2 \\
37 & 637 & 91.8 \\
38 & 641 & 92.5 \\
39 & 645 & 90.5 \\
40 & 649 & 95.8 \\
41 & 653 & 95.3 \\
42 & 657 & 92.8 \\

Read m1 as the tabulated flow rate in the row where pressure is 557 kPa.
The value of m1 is 98.5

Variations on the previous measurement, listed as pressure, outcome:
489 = 106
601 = 73.7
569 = 93.4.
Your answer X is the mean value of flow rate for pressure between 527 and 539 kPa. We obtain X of 99.5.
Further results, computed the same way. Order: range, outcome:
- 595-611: 77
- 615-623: 86.8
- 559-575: 95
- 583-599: 78.3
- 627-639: 87.1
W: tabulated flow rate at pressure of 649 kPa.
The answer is 95.8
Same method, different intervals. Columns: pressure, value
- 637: 91.8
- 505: 99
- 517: 104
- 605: 88.7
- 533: 101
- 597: 54.1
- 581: 95.2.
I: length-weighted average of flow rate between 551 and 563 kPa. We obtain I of 99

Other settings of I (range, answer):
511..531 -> 103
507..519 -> 102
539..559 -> 99.7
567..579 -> 95.8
